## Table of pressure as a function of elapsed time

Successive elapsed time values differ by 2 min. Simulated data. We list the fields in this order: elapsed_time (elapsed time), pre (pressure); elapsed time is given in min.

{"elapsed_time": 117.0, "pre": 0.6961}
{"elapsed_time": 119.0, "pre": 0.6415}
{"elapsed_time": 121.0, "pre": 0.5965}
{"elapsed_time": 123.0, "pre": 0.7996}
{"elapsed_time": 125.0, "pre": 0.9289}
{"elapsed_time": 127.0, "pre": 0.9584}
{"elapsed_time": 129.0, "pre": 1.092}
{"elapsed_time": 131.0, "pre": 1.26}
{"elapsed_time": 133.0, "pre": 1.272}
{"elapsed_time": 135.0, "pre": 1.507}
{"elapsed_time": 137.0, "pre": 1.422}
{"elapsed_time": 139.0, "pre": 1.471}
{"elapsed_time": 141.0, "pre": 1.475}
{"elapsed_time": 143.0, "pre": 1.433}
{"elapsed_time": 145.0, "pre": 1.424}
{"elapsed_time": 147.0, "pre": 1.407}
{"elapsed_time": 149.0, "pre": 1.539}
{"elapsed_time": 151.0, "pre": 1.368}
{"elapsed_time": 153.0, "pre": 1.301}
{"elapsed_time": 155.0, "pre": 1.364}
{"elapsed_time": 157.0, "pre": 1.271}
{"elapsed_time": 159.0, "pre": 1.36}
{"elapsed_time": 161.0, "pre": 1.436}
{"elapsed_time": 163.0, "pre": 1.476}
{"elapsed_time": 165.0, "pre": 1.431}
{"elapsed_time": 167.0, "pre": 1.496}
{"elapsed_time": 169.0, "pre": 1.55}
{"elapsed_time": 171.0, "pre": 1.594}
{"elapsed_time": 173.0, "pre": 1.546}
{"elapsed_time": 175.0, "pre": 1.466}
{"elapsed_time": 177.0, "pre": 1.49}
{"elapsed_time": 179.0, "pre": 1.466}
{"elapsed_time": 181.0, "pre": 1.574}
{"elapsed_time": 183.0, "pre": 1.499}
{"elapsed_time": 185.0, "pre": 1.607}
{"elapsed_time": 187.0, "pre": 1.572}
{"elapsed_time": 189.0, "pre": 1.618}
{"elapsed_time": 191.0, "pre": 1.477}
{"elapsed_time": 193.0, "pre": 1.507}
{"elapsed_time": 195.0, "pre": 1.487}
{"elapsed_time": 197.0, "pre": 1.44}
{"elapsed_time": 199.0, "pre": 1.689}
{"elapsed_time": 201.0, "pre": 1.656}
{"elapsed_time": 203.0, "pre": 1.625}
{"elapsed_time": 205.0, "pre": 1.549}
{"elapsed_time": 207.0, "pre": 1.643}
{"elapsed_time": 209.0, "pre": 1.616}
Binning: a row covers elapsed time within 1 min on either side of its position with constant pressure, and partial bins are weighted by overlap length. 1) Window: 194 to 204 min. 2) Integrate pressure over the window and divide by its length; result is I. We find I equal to 1.58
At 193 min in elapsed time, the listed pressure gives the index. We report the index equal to 1.507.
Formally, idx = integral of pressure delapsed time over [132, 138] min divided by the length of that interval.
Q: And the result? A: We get 1.4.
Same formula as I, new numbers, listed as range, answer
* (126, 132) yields 1.1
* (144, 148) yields 1.42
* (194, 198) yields 1.46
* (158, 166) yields 1.43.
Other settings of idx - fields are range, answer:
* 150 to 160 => 1.33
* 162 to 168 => 1.47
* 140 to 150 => 1.46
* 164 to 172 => 1.52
